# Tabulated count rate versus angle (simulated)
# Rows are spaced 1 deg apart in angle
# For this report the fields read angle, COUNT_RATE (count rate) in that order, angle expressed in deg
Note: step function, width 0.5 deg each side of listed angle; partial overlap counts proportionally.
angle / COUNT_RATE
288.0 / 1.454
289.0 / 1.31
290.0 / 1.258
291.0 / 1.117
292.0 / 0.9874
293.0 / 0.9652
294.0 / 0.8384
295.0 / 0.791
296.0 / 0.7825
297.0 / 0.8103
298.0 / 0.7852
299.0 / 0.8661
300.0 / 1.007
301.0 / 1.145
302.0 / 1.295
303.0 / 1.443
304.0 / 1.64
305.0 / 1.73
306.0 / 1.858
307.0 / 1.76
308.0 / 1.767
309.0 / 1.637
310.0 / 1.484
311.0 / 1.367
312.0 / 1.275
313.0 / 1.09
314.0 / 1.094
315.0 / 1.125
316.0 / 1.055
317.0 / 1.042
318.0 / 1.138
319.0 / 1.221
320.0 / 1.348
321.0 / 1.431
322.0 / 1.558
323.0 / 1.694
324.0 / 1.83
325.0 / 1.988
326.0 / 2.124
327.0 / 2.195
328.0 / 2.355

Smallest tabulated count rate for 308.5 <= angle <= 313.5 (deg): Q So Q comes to 1.09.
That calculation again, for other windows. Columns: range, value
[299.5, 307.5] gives 1.007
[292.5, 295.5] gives 0.791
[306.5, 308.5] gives 1.76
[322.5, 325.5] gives 1.694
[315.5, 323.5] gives 1.042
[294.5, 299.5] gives 0.7825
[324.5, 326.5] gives 1.988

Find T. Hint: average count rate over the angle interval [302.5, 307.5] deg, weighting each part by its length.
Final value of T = 1.69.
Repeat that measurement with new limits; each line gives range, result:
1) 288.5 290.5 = 1.28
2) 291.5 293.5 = 0.976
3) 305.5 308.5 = 1.79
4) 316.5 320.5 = 1.19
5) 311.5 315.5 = 1.15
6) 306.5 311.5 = 1.6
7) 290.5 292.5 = 1.05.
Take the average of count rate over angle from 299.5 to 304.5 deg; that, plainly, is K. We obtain 1.31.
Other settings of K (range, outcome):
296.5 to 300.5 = 0.867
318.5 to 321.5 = 1.33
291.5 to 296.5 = 0.873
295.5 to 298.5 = 0.793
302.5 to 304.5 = 1.54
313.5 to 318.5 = 1.09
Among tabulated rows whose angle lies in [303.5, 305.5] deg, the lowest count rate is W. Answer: 1.64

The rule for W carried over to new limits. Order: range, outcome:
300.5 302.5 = 1.145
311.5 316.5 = 1.055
